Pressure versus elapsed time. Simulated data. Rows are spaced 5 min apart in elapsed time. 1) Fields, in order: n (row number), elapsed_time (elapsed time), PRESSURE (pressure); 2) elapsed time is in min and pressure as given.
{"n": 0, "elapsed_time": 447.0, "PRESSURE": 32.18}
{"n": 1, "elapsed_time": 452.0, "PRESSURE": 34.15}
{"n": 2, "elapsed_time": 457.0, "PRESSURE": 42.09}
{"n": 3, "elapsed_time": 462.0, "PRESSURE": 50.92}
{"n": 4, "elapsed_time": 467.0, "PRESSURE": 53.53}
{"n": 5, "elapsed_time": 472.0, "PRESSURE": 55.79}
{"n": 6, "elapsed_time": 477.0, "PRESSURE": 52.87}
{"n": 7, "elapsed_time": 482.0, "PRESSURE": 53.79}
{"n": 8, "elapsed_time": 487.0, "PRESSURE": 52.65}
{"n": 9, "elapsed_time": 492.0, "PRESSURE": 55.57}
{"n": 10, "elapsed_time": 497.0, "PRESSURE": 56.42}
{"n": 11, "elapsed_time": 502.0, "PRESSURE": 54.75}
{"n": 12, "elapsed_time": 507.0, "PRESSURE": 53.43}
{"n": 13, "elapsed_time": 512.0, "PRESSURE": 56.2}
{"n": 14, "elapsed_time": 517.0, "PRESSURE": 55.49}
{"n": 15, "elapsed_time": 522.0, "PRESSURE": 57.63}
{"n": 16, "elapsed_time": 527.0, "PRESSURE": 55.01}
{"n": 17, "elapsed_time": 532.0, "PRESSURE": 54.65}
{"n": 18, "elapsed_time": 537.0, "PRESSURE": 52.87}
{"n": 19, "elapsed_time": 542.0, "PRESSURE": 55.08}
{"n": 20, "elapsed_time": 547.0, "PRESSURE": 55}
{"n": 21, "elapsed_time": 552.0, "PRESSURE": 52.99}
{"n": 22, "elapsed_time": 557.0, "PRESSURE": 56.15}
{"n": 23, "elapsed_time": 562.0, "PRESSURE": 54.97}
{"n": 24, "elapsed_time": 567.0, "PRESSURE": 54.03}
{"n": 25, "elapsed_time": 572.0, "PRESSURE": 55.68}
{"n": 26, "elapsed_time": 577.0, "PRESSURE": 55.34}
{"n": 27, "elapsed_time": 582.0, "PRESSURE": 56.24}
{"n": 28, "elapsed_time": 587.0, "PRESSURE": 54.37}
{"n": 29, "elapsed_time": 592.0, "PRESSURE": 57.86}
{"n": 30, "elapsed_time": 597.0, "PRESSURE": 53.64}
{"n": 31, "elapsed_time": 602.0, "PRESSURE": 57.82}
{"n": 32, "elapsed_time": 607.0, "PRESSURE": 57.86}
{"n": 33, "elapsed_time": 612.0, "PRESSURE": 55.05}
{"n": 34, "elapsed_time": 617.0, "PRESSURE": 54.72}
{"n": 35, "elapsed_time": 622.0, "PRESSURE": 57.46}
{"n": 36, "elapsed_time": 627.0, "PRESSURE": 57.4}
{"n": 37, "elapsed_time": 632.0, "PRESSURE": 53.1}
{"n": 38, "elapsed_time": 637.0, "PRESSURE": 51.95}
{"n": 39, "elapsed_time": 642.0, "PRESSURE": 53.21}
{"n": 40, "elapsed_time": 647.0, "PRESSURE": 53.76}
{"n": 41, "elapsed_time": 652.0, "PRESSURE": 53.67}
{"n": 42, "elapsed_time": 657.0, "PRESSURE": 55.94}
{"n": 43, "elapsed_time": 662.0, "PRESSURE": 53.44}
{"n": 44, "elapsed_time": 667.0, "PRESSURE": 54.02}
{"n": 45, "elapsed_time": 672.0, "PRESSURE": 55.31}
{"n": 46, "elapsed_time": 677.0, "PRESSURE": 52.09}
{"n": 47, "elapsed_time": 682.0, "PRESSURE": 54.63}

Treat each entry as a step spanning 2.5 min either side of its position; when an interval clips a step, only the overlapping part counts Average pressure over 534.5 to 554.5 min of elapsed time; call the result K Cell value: 54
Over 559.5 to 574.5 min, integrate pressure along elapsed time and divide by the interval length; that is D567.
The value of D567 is 54.9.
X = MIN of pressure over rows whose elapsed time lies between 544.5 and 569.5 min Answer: 52.99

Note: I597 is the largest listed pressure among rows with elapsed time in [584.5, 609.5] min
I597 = 57.86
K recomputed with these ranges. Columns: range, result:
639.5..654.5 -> 53.5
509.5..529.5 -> 56.1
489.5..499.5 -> 56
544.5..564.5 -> 54.8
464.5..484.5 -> 54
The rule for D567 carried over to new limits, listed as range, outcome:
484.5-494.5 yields 54.1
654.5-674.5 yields 54.7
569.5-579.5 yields 55.5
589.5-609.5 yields 56.8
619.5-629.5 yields 57.4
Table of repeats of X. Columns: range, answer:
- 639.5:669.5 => 53.21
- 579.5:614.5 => 53.64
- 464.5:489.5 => 52.65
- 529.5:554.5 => 52.87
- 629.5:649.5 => 51.95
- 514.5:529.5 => 55.01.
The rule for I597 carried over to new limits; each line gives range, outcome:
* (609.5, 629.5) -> 57.46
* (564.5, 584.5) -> 56.24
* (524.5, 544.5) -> 55.08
